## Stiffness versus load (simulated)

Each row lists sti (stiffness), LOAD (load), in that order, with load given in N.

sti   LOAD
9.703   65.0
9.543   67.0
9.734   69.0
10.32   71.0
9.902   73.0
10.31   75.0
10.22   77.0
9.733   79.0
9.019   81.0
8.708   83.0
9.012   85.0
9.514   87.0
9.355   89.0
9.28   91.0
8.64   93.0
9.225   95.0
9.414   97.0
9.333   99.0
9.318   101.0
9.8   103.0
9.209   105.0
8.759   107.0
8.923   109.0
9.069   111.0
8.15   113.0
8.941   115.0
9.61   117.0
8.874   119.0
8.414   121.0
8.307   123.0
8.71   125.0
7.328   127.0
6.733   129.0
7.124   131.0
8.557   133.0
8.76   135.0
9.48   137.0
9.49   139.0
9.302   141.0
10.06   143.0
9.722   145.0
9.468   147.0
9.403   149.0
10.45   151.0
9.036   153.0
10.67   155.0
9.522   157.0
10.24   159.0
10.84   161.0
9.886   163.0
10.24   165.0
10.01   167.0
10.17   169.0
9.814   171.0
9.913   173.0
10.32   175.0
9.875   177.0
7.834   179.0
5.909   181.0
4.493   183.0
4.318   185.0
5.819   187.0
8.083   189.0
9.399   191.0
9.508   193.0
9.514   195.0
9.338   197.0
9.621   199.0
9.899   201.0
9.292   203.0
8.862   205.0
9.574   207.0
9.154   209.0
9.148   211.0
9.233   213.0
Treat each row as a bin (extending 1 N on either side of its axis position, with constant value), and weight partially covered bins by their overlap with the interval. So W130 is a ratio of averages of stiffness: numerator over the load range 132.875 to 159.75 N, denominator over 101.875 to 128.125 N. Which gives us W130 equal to 1.1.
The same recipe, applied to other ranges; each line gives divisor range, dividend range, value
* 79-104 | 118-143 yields 0.92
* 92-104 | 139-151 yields 1.04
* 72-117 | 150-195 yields 0.96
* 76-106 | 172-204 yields 0.89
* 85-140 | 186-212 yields 1.02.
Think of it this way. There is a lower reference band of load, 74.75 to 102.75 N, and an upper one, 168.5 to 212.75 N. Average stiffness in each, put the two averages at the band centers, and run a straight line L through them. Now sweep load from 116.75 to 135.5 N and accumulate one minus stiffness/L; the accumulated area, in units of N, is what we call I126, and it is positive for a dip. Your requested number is 1.9 N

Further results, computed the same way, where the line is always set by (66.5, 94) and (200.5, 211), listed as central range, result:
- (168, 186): 2.5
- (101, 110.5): 0.3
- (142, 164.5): -1.3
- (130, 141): 0.8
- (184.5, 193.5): 1.8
